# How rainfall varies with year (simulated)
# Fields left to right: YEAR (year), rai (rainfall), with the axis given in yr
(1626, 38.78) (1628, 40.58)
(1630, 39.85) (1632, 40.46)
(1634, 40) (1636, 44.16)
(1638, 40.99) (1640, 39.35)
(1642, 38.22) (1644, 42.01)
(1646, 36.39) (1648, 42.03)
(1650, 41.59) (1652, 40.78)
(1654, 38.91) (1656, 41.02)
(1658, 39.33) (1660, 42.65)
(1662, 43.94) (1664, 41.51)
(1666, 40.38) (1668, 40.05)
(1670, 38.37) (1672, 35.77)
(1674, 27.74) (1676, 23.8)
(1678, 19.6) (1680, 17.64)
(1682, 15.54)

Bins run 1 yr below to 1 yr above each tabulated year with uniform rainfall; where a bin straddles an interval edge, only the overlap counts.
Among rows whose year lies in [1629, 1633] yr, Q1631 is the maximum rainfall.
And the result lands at 40.46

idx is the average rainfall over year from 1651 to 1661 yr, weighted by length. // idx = 40.5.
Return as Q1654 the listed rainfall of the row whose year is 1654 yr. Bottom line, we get 38.91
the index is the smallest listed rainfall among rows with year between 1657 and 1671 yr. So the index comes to 38.37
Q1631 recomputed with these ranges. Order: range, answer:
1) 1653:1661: 42.65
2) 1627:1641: 44.16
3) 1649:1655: 41.59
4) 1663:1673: 41.51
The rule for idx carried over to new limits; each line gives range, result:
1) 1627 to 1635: 40.2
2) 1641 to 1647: 38.9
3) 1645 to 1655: 39.9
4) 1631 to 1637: 41.5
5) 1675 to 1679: 21.7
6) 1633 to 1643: 40.5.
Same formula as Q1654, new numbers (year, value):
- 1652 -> 40.78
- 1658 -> 39.33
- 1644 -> 42.01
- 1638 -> 40.99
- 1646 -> 36.39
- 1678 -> 19.6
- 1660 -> 42.65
